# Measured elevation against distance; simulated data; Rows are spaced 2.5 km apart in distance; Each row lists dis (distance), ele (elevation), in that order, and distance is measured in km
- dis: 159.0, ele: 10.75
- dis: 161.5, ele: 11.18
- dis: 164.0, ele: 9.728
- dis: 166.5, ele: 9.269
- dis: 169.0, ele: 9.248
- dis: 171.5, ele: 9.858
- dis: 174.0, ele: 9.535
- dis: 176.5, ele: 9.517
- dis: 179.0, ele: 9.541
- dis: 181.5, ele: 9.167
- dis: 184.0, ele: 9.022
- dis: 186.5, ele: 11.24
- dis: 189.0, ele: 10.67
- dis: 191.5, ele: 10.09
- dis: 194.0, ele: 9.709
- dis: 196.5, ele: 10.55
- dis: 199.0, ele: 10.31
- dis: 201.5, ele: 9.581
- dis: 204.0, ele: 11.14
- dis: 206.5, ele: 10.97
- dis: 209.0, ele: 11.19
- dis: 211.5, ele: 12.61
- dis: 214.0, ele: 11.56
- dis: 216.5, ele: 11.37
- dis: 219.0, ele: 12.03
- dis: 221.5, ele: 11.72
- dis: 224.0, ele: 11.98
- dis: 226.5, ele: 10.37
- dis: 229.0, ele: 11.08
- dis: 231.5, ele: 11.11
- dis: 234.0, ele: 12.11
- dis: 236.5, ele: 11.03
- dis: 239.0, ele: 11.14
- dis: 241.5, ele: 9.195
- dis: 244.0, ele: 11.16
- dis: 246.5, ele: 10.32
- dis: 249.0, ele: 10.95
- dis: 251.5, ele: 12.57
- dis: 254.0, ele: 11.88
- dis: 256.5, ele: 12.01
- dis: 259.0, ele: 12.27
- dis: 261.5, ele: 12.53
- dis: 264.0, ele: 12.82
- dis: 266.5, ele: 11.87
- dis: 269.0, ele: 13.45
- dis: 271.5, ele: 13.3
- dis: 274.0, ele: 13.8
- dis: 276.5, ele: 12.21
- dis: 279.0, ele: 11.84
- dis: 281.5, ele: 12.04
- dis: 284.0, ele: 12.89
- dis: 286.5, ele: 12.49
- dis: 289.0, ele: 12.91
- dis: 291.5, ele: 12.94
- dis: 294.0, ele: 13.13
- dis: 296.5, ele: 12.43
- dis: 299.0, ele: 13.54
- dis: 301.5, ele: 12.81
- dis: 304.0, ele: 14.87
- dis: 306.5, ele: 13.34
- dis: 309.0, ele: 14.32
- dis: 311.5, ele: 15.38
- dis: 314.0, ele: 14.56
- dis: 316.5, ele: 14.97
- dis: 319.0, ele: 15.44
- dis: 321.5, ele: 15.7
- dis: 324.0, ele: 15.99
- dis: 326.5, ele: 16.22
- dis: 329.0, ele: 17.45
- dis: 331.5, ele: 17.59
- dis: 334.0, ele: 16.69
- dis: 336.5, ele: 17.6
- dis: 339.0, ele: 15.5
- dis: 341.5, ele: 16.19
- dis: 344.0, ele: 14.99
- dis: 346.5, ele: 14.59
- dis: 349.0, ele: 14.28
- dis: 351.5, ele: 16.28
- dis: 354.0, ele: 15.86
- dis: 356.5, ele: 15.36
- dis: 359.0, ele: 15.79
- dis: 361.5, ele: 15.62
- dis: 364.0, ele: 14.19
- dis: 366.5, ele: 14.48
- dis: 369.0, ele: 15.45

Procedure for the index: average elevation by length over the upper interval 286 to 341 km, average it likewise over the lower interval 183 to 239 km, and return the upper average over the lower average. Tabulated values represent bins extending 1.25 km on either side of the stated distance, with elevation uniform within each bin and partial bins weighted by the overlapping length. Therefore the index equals 1.4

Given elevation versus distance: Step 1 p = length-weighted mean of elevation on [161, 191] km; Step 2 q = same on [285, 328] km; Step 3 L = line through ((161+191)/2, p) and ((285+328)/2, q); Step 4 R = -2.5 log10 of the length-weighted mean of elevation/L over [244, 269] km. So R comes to 0.05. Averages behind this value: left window 9.8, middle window 12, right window 14.2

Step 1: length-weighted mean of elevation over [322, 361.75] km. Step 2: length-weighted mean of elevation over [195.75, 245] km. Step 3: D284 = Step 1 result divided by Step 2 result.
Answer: 1.44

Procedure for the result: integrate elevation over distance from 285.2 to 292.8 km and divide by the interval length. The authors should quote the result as 12.8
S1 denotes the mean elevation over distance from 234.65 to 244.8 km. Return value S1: 10.7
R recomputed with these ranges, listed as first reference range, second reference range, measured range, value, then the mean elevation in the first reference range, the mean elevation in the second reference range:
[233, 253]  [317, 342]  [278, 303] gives 0.102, 11.1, 16.4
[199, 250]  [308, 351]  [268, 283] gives 0.049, 11.1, 15.8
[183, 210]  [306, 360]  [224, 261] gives 0.084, 10.4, 15.7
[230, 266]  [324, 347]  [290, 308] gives 0.081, 11.5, 16.4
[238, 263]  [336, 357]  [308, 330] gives -0.084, 11.4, 15.6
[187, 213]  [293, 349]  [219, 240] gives 0.039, 10.7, 15.1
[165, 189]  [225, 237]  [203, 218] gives -0.088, 9.66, 11.2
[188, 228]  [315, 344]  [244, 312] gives 0.105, 11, 16.2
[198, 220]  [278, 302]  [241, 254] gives 0.084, 11.2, 12.7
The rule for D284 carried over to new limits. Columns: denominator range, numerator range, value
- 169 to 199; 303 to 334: 1.57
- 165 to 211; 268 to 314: 1.31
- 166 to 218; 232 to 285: 1.16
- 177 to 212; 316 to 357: 1.54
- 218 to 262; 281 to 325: 1.22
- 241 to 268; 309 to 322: 1.29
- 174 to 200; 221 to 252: 1.11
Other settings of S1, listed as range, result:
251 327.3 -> 13.4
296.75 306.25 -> 13.6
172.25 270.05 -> 11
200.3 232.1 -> 11.3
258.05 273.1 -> 12.7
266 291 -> 12.7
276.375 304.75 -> 12.8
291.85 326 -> 14.3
